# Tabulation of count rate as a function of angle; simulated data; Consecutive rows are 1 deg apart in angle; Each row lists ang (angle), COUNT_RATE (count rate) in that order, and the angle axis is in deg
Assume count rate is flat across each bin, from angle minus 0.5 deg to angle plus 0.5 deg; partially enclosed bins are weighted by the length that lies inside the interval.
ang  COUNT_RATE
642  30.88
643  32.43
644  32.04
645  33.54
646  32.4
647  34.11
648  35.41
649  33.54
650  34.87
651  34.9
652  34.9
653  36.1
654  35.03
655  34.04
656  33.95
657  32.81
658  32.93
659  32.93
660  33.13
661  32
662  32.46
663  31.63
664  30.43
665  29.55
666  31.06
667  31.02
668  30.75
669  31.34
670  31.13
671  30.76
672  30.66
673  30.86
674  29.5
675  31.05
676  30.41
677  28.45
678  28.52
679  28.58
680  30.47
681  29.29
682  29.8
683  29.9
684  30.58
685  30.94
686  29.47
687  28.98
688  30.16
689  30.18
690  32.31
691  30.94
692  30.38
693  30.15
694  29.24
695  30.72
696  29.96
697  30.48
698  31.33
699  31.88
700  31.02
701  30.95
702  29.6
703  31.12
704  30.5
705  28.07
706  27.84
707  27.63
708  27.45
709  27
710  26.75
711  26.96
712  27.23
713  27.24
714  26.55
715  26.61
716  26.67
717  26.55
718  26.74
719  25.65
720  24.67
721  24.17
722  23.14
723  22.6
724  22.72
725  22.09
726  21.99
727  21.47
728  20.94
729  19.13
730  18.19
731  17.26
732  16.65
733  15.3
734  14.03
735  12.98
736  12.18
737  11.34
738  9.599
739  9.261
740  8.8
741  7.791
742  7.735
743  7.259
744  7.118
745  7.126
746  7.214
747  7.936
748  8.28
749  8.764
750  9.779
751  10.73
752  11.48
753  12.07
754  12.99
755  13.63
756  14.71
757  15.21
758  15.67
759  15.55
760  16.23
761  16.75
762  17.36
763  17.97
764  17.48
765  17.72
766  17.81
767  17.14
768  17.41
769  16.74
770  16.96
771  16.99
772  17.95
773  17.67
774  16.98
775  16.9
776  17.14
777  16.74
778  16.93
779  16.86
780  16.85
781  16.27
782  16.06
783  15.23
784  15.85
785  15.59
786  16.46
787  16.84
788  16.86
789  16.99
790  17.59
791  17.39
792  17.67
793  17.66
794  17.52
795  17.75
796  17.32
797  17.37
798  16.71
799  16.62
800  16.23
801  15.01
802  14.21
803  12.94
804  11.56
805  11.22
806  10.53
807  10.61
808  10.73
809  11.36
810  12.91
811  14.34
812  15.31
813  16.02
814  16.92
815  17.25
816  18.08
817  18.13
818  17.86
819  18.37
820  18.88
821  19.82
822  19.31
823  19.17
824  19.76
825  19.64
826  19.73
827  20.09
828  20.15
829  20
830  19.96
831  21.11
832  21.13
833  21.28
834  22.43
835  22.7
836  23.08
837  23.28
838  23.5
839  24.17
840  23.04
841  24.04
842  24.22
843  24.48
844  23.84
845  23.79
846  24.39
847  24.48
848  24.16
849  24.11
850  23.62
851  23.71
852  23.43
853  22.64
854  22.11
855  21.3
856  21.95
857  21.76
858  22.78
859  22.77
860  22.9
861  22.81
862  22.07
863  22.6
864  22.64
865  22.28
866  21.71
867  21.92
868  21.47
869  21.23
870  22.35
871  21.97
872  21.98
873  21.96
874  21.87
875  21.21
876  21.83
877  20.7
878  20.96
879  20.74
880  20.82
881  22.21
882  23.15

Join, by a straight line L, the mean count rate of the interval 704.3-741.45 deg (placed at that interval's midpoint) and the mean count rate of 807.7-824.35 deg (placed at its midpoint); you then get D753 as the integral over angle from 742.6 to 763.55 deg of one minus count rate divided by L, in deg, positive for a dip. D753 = 8.0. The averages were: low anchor 21.2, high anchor 16.8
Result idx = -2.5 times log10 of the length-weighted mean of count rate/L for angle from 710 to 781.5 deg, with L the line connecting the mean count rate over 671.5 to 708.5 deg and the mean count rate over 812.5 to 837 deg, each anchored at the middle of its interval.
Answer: 0.469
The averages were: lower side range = 30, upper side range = 19.7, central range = 16.8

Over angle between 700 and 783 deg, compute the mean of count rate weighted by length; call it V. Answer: 18.2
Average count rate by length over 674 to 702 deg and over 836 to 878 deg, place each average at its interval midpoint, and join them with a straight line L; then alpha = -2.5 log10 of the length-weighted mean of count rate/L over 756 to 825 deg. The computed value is 0.49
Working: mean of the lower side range 30.2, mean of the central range 16.4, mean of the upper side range 22.7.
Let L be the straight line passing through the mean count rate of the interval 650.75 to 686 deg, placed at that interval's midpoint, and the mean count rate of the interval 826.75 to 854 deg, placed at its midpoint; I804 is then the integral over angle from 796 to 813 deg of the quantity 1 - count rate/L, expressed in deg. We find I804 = 7.50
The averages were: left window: 31.4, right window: 22.9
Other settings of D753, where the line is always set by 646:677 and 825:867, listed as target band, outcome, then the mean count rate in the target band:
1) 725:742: 8.2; 14.8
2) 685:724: 2.3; 28.4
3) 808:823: 4.7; 16.6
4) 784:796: 4.0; 17.1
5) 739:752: 9.1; 8.38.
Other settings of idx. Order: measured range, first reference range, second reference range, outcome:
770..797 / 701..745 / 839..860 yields 0.28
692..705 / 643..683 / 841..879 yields -0.01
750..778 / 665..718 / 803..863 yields 0.47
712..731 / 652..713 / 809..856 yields 0.18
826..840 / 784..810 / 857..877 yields -0.16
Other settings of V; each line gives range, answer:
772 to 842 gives 17.6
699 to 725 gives 27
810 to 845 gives 20.3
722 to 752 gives 13.5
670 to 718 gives 29.4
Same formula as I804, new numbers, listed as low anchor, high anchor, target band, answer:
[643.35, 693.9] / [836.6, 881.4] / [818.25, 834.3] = 2.8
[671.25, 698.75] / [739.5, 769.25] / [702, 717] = -2.3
